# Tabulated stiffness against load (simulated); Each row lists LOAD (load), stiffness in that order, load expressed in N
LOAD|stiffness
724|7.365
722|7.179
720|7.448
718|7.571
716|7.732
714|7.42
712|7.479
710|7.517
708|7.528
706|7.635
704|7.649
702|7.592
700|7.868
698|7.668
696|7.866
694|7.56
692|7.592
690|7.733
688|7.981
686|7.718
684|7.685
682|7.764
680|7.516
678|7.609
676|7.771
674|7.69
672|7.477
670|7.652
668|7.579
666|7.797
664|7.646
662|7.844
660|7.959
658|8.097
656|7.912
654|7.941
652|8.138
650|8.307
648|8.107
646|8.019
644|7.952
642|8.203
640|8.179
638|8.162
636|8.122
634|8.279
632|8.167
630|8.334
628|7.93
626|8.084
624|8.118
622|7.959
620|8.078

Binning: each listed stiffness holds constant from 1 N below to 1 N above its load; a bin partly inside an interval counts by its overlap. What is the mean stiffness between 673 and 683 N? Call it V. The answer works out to 7.67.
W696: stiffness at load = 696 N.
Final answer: 7.866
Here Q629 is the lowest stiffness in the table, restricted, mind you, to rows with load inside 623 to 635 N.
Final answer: 7.93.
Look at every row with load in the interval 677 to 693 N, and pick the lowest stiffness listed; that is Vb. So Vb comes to 7.516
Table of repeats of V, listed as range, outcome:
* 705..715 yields 7.52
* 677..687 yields 7.66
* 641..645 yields 8.08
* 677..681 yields 7.56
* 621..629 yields 8.02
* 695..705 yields 7.73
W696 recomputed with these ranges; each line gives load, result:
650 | 8.307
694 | 7.56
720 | 7.448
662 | 7.844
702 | 7.592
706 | 7.635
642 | 8.203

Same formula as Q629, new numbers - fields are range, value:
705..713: 7.479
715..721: 7.448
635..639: 8.122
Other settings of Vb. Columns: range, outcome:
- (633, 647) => 7.952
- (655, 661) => 7.912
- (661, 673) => 7.477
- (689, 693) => 7.592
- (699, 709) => 7.528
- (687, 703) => 7.56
